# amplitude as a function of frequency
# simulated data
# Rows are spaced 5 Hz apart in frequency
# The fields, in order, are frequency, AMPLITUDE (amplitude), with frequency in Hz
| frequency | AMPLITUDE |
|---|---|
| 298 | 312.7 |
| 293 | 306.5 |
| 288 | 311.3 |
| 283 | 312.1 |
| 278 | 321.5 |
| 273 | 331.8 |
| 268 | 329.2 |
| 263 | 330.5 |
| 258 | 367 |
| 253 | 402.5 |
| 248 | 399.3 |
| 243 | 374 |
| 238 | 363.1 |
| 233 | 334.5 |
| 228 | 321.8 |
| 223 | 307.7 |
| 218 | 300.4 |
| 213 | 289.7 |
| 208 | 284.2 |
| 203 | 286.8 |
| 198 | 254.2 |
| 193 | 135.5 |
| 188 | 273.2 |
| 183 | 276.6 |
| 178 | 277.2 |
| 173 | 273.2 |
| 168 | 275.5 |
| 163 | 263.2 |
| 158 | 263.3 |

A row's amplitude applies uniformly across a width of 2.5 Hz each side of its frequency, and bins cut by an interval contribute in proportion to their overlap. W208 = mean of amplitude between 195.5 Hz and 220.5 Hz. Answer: 283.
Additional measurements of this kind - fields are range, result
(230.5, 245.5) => 357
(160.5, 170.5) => 269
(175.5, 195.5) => 241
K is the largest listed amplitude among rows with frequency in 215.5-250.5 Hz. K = 399.3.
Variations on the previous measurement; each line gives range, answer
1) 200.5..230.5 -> 321.8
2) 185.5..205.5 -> 286.8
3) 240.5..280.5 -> 402.5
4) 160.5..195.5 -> 277.2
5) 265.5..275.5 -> 331.8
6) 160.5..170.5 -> 275.5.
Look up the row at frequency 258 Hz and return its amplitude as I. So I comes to 367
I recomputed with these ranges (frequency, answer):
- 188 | 273.2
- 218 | 300.4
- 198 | 254.2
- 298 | 312.7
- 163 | 263.2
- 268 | 329.2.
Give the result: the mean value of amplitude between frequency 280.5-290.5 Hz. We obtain 312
